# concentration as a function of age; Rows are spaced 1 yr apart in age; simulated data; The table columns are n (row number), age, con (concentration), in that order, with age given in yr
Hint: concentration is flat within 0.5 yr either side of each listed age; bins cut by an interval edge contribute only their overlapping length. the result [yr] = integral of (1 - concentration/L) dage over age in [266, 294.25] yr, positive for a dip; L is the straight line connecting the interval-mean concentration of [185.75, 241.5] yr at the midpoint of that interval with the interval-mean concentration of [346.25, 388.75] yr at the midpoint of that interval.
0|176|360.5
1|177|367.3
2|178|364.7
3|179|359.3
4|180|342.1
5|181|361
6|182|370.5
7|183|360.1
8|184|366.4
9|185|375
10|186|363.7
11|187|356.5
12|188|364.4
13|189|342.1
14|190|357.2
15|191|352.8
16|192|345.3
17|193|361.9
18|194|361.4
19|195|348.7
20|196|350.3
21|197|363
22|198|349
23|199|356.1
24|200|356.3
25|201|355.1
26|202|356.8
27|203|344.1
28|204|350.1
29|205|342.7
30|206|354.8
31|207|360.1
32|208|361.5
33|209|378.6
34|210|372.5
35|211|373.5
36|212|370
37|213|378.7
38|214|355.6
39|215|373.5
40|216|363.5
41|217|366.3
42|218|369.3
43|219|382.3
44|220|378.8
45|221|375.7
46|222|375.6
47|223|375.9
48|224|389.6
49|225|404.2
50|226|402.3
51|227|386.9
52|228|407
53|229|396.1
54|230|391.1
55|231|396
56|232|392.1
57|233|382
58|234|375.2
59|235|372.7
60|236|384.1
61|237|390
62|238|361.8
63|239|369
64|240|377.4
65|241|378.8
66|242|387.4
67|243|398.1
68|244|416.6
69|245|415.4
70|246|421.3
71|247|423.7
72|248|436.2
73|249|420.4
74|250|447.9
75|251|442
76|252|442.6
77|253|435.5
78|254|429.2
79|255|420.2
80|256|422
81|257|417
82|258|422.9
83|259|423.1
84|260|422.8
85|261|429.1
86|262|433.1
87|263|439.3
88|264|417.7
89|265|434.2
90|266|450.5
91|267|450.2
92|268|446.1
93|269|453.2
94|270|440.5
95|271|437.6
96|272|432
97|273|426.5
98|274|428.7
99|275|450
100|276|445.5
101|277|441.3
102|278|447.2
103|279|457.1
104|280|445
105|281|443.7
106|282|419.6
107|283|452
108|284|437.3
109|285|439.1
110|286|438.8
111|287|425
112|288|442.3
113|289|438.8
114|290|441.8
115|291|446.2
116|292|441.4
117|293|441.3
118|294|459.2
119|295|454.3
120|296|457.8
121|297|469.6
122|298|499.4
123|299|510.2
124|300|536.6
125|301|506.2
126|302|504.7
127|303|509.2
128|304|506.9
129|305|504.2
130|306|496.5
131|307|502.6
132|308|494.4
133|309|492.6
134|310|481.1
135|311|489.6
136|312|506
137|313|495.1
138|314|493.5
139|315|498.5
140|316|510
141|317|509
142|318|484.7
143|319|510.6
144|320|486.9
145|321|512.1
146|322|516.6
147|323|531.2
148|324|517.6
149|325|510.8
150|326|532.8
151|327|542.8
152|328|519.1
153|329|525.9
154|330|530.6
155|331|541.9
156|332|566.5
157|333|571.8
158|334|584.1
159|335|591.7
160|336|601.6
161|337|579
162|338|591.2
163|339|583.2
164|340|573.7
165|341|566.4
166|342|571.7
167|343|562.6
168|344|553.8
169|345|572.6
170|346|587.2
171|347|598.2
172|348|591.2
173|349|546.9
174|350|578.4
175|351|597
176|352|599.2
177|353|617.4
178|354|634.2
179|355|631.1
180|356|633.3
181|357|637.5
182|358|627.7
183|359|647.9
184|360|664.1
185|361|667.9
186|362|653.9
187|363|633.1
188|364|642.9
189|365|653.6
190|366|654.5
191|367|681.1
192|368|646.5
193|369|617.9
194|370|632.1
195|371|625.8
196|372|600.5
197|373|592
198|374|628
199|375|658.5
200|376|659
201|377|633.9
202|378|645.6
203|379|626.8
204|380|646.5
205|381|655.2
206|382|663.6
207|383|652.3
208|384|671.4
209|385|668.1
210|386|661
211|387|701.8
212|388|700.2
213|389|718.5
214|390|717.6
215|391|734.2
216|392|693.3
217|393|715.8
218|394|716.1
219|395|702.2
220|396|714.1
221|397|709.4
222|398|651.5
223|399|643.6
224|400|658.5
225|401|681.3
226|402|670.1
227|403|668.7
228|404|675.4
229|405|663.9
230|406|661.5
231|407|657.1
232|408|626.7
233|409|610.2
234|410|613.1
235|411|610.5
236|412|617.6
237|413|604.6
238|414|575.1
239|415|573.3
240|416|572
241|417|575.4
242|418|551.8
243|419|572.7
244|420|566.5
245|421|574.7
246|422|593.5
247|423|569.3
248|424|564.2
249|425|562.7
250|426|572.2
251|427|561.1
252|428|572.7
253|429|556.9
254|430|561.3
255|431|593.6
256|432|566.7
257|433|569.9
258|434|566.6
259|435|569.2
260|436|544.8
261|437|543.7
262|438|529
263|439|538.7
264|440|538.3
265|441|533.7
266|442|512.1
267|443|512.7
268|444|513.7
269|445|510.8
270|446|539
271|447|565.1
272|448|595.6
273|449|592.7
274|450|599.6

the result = 2.5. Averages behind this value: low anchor 370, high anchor 638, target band 442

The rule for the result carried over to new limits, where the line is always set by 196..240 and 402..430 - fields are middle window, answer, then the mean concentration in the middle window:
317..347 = -2.8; 549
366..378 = -1.9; 635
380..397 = -3.8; 692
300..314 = -0.8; 500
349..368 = -3.6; 634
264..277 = -0.2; 440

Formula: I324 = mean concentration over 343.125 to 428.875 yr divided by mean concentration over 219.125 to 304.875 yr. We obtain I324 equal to 1.5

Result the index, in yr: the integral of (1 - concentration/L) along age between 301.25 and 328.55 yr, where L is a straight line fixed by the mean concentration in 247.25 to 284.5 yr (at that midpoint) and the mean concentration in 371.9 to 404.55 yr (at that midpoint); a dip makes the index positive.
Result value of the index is 1.3 yr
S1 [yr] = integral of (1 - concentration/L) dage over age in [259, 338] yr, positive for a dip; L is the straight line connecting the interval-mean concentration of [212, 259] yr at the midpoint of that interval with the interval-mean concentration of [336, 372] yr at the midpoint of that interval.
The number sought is 4.57 yr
